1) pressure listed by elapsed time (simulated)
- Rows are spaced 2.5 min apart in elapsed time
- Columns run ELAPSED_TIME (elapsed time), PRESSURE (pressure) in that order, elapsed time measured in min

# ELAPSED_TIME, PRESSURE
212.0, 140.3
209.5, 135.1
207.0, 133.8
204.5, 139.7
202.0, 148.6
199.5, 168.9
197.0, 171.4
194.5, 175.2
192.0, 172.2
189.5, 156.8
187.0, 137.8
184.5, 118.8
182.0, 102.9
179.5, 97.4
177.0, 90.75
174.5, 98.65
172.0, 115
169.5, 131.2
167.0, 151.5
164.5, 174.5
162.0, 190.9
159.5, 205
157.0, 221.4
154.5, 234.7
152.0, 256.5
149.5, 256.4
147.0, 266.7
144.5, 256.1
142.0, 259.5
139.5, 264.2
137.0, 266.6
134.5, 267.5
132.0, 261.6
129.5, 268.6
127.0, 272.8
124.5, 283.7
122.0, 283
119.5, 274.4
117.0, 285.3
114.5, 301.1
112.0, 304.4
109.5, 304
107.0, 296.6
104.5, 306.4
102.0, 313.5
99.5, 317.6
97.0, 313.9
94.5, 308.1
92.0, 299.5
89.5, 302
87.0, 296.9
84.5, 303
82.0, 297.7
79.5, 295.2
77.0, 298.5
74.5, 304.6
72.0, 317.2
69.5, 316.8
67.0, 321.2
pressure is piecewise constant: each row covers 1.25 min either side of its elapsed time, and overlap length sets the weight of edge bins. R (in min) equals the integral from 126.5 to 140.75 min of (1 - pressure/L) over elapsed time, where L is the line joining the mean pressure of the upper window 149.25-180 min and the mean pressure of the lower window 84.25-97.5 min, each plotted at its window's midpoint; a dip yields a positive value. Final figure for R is -2.6 min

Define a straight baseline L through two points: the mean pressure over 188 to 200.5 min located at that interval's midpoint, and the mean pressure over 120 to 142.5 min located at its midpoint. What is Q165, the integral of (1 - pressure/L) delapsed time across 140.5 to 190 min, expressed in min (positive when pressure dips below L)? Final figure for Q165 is 9.72 min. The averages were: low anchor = 270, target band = 177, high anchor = 168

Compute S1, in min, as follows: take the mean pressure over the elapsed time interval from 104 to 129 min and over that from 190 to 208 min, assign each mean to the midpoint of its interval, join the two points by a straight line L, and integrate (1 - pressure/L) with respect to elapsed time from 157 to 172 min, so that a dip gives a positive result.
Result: 3.1 min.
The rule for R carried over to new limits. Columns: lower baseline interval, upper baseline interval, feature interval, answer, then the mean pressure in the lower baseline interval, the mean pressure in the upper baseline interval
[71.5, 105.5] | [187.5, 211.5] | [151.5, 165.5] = -0.1 min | 305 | 155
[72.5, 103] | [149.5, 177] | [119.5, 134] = -2.1 min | 304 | 178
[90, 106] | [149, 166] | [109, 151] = -2.4 min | 309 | 217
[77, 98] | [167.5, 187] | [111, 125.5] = -3.2 min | 302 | 111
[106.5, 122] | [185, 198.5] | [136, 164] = -1.1 min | 293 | 160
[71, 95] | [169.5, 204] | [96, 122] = -4.1 min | 302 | 135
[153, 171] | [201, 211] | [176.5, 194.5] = 3.3 min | 187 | 139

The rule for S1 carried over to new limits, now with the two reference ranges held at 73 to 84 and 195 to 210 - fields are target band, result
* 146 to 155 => -1.73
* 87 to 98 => -0.85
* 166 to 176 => 3.54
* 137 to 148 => -1.91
